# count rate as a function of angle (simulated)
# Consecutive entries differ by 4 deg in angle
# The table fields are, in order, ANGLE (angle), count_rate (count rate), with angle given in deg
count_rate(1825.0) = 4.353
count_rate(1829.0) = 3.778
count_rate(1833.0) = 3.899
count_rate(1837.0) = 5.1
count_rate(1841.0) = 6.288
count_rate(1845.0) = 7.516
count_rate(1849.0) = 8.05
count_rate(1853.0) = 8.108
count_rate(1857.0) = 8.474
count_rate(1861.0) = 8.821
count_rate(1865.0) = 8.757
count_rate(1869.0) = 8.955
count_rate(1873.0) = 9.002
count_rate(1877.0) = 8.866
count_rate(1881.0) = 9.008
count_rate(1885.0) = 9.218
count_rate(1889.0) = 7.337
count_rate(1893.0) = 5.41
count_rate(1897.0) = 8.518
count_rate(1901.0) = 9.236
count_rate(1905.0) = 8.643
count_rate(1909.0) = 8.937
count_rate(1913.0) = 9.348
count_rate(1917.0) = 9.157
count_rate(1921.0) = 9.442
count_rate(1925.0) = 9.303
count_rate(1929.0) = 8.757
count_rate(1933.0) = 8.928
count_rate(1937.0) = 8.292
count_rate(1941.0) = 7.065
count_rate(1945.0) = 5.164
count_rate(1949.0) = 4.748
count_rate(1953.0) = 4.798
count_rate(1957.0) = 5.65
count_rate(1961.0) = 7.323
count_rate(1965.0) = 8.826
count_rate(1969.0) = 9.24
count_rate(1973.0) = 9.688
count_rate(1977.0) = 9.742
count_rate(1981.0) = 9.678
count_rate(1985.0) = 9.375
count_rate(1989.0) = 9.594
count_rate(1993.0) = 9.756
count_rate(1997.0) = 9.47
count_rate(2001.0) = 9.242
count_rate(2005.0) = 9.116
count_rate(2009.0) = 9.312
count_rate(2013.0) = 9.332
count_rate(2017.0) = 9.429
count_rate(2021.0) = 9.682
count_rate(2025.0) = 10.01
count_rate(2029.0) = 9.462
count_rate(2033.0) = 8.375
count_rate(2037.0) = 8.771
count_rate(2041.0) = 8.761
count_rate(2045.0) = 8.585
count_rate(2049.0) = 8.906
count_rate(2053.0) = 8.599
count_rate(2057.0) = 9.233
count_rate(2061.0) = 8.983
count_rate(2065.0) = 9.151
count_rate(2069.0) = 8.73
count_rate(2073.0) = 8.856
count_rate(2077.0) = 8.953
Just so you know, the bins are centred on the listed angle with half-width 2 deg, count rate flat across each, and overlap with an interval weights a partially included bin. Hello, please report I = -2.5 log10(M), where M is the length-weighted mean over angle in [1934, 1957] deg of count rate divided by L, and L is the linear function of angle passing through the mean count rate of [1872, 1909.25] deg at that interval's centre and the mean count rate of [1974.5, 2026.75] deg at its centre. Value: 0.41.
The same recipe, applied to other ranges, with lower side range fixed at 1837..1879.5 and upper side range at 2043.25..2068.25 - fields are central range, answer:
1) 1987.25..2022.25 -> -0.09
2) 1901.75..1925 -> -0.10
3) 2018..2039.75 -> -0.05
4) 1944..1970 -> 0.30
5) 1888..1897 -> 0.22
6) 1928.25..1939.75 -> -0.01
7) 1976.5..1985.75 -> -0.12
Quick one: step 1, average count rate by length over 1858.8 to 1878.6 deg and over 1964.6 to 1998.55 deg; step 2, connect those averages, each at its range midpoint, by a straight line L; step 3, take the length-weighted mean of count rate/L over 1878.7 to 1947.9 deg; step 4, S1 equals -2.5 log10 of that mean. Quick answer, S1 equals 0.10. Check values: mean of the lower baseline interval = 8.88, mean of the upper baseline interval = 9.52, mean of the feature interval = 8.29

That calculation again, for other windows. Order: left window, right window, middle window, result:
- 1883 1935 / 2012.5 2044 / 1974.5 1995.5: -0.07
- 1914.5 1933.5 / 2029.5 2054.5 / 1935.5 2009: 0.10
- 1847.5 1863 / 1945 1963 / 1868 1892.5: -0.11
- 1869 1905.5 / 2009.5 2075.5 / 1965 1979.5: -0.08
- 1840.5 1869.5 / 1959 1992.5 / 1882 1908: 0.05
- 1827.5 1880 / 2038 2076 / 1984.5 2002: -0.13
